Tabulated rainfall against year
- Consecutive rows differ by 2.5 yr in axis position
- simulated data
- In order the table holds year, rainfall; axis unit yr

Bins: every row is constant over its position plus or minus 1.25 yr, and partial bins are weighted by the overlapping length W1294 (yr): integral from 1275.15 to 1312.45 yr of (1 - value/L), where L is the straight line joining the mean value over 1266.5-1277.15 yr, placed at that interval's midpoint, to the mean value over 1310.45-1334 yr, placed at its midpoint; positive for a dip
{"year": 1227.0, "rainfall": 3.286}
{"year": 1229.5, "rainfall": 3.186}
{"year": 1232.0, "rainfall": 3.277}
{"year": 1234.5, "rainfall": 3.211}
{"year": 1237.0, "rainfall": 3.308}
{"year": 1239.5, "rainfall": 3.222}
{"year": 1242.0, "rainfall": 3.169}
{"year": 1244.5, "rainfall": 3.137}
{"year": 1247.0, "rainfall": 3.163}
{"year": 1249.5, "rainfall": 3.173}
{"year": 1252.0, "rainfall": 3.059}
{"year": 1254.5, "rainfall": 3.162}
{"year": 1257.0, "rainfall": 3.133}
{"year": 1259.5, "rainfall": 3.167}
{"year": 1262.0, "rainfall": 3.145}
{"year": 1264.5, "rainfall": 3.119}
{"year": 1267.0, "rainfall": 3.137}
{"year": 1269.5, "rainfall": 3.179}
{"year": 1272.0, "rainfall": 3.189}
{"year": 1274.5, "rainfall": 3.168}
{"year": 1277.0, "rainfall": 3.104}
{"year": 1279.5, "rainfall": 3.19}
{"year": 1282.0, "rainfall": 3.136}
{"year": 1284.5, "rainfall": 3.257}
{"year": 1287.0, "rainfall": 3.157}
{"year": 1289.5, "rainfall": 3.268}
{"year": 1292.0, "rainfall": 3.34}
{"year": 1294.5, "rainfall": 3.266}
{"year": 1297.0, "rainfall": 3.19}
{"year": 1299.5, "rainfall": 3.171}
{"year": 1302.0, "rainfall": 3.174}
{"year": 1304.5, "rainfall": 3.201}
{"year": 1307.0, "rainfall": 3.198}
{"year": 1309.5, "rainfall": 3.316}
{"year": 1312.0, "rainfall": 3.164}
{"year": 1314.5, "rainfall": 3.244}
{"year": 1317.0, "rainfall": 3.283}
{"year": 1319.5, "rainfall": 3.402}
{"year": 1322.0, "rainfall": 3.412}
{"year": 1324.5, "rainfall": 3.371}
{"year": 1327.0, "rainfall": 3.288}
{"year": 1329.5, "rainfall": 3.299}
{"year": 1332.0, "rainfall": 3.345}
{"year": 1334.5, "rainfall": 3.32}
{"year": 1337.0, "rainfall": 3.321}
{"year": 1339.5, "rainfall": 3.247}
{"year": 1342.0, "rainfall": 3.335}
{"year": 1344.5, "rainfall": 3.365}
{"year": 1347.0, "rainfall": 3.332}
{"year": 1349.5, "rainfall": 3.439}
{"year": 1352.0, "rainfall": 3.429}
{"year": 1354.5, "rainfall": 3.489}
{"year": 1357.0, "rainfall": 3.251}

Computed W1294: 0.2 yr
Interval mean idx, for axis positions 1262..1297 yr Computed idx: 3.19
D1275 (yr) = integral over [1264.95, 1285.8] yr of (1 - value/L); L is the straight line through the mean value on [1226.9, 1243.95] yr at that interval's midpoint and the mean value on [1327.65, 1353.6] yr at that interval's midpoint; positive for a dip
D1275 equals 0.7 yr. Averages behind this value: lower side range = 3.23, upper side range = 3.34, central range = 3.17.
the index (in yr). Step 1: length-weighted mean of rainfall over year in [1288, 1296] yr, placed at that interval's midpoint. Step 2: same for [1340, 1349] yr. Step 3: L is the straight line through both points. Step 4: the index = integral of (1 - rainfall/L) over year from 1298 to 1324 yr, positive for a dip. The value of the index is 0.4 yr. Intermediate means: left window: 3.28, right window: 3.34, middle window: 3.26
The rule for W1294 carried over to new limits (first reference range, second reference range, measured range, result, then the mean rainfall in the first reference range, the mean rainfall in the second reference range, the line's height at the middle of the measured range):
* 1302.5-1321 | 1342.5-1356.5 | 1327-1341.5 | 0.15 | 3.26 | 3.4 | 3.34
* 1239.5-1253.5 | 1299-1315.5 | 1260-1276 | 0.07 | 3.15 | 3.21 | 3.17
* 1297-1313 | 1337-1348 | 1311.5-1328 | -0.34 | 3.2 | 3.32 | 3.25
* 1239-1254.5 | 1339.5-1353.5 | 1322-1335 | -0.01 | 3.15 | 3.37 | 3.33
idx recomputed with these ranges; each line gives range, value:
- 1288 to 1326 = 3.27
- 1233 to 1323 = 3.2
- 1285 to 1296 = 3.26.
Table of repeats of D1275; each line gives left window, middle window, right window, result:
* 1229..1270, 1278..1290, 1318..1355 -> 0.2 yr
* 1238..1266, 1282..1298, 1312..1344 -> 0.0 yr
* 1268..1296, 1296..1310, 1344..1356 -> 0.3 yr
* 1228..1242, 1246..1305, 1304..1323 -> 1.5 yr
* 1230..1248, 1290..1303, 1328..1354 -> 0.2 yr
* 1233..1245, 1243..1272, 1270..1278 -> 0.4 yr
